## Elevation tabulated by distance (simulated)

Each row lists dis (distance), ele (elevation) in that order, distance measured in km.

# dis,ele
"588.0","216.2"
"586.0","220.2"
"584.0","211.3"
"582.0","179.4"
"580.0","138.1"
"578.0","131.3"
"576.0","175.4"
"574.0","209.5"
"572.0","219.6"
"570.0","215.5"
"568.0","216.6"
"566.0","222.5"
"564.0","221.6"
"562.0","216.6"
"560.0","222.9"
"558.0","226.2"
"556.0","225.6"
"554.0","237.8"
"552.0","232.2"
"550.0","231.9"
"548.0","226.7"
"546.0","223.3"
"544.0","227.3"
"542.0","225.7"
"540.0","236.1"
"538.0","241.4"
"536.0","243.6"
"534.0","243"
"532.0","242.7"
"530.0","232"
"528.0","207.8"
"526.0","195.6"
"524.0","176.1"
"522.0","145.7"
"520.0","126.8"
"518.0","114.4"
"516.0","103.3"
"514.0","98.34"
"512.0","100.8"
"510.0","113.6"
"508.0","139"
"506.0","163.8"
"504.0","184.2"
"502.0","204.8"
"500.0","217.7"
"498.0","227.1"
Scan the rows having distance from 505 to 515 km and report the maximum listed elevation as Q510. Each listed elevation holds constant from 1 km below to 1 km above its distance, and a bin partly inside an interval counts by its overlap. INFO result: 163.8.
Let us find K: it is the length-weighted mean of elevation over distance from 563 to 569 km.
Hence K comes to 220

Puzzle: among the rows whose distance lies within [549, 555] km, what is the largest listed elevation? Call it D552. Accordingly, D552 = 237.8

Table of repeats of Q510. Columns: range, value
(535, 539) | 243.6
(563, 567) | 222.5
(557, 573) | 226.2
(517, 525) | 176.1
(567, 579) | 219.6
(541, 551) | 231.9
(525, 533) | 242.7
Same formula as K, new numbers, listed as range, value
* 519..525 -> 150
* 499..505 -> 202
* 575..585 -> 167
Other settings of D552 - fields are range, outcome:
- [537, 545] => 241.4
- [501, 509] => 204.8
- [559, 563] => 222.9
